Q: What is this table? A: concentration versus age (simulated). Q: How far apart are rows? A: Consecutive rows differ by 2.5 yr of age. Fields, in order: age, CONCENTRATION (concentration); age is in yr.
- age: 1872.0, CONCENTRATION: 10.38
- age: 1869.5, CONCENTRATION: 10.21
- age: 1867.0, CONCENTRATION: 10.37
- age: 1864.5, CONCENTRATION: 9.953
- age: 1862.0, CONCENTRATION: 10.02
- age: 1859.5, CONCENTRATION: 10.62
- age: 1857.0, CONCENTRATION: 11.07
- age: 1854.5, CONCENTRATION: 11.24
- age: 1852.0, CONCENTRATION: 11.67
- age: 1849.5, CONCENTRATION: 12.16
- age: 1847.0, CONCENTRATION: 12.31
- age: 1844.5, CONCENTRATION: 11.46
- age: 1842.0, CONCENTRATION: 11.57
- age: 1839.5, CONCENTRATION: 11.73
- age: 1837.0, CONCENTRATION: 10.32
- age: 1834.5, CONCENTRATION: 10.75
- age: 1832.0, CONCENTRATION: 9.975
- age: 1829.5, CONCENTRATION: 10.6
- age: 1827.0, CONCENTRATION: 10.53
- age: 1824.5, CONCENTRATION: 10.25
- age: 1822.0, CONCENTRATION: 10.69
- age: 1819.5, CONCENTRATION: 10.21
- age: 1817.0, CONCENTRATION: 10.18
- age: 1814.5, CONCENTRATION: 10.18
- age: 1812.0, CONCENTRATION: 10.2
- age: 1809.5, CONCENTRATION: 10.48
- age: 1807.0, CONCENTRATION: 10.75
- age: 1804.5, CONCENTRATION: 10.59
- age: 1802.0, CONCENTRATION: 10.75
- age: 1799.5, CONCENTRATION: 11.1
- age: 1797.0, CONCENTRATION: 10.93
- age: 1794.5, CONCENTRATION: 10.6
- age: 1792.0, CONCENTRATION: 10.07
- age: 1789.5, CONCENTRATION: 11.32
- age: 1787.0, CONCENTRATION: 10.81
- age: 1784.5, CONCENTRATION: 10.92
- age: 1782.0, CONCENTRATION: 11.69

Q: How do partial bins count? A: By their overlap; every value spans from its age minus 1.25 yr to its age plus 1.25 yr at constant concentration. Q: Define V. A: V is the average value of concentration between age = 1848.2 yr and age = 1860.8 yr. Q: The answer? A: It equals 11.4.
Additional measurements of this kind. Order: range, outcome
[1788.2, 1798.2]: 10.7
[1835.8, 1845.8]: 11.3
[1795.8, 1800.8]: 11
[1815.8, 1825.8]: 10.3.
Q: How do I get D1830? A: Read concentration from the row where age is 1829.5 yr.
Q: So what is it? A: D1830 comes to 10.6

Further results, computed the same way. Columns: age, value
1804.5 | 10.59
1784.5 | 10.92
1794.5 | 10.6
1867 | 10.37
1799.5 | 11.1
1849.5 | 12.16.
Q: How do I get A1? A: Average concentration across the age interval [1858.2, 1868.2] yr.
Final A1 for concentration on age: 10.2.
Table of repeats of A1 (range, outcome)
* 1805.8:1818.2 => 10.4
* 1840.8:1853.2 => 11.8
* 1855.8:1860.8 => 10.8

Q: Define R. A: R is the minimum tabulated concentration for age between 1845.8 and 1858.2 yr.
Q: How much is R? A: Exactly 11.07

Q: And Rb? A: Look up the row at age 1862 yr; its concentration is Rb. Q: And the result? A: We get 10.02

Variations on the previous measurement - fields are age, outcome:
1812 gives 10.2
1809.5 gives 10.48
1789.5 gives 11.32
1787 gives 10.81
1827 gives 10.53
